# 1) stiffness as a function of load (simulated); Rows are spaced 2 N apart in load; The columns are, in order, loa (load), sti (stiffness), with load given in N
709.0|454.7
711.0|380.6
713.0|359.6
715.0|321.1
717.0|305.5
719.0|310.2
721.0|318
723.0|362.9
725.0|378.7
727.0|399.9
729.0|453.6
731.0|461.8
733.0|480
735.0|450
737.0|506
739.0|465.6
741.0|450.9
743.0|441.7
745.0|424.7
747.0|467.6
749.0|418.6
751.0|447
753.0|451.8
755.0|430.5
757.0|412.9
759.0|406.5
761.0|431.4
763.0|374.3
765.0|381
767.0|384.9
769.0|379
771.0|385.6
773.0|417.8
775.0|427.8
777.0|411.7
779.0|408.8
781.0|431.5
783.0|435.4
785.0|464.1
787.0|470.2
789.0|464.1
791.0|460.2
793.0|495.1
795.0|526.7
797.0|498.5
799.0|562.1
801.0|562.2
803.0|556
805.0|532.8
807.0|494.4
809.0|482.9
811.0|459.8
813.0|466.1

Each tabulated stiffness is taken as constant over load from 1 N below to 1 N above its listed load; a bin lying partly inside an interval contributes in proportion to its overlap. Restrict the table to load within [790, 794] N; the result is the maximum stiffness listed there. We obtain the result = 495.1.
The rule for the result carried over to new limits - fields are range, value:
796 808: 562.2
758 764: 431.4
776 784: 435.4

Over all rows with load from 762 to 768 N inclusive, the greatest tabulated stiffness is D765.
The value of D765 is 384.9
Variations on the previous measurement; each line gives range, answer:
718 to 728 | 399.9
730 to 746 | 506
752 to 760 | 451.8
